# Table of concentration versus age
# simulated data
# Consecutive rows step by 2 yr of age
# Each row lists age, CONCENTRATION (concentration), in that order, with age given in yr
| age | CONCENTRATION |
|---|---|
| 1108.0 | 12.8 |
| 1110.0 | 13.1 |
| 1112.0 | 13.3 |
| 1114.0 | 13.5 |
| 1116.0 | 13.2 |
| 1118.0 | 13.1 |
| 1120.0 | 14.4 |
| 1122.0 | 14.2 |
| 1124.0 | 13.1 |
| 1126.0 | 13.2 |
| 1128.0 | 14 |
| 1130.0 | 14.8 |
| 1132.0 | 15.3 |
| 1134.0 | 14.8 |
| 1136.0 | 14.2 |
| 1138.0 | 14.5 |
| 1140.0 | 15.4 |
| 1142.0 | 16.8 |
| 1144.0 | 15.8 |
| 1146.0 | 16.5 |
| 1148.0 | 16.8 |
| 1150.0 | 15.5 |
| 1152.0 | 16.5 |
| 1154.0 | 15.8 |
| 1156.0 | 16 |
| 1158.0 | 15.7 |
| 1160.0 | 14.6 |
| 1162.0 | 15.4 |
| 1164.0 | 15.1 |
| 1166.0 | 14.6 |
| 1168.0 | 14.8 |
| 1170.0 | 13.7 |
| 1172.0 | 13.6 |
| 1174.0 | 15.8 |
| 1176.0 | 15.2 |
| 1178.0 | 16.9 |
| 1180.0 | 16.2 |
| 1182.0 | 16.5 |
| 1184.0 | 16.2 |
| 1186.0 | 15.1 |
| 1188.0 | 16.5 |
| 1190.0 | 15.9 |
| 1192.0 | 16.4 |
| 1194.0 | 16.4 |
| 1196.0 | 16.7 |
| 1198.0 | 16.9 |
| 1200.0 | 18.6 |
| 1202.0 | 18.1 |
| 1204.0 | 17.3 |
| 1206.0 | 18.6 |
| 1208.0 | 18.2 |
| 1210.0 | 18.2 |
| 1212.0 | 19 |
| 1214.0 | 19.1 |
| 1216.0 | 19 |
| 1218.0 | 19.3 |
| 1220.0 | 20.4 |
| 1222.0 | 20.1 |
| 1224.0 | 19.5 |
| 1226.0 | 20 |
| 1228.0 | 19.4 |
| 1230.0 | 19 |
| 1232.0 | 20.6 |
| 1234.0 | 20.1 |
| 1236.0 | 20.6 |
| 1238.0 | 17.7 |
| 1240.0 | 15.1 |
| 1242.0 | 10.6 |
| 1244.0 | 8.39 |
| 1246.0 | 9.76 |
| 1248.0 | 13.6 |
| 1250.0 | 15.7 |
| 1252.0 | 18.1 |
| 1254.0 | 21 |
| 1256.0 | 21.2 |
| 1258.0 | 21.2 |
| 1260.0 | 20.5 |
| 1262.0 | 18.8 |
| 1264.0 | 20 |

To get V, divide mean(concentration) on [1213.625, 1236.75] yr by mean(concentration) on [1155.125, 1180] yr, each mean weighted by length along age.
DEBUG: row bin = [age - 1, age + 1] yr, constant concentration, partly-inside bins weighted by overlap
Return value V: 1.30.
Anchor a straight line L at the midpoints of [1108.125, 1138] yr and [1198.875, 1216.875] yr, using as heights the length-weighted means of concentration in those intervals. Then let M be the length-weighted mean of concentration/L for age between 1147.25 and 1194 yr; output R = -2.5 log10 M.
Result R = 0.05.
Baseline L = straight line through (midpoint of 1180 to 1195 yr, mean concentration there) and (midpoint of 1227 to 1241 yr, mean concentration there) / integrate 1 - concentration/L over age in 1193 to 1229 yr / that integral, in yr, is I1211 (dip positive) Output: -2.1 yr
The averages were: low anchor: 16.1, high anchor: 18.9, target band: 18.6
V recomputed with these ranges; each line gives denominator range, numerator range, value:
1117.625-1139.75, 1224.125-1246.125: 1.19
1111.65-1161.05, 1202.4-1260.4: 1.21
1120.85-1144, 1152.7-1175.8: 1.03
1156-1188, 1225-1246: 1.09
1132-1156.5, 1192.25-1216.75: 1.14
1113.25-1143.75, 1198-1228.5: 1.32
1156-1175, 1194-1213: 1.20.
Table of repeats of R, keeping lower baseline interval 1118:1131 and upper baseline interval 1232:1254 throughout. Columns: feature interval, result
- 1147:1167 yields -0.09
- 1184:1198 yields -0.10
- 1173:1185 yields -0.11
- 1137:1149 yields -0.13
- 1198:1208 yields -0.20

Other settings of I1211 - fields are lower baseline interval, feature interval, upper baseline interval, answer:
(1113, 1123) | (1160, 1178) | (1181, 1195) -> 0.7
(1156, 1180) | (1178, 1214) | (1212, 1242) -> -0.4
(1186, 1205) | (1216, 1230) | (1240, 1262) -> -2.7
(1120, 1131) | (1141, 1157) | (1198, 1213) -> -1.1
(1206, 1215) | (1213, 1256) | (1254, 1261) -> 4.7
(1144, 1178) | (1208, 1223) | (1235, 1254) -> -4.3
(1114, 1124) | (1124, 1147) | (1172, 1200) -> -1.1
